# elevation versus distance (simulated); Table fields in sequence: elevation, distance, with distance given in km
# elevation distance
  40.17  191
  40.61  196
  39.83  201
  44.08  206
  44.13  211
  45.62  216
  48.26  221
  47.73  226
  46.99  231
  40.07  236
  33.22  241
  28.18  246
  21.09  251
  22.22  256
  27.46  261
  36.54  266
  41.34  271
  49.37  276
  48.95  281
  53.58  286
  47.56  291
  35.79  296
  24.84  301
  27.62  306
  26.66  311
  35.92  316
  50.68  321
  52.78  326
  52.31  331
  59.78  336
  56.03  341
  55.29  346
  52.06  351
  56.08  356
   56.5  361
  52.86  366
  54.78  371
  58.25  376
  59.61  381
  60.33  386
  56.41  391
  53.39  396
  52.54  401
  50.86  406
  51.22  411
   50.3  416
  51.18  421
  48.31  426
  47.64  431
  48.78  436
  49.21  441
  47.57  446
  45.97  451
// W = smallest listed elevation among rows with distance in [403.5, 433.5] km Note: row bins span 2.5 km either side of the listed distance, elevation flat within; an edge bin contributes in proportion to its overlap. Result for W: 47.64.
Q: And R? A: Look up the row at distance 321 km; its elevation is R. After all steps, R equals 50.68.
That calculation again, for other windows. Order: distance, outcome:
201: 39.83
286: 53.58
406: 50.86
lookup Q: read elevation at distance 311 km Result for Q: 26.66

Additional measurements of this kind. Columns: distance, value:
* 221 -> 48.26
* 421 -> 51.18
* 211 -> 44.13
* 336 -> 59.78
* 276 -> 49.37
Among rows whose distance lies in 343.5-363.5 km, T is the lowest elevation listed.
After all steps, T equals 52.06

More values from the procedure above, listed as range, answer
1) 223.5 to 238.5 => 40.07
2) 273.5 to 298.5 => 35.79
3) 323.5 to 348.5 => 52.31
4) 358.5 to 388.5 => 52.86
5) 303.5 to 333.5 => 26.66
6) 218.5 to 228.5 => 47.73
